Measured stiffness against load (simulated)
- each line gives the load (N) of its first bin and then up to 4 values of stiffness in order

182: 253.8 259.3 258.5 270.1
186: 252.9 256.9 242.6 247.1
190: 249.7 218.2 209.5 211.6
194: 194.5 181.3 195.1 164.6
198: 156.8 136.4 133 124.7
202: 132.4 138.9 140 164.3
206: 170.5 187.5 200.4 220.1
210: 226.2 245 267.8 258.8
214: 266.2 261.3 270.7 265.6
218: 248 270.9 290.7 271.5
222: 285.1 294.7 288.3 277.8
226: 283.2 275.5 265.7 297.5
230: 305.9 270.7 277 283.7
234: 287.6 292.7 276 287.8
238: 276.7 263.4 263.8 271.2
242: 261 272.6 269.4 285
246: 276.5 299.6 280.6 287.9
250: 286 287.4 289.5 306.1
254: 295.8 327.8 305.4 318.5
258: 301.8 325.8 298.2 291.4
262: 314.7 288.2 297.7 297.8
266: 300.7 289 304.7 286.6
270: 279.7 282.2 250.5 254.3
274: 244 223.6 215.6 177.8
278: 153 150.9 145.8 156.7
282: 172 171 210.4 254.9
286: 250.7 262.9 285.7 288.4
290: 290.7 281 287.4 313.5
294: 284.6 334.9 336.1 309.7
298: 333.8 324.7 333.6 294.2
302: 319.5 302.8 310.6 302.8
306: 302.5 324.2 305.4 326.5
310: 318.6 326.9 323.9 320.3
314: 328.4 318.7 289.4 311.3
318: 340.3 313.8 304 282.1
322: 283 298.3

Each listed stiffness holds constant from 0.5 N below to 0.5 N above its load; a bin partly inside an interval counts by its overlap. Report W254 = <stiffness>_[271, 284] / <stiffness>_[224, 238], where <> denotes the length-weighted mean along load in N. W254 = 0.70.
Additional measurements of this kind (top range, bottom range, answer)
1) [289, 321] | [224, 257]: 1.10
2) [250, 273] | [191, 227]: 1.35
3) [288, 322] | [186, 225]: 1.42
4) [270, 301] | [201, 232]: 1.04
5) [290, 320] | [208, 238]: 1.16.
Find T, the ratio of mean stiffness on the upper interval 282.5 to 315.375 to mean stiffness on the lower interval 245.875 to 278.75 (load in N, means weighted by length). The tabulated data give 1.07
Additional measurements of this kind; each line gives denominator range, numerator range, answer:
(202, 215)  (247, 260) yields 1.46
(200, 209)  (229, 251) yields 1.76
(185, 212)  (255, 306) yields 1.40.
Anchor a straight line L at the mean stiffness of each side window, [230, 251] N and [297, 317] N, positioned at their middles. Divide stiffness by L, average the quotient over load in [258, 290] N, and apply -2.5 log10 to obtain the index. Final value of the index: 0.18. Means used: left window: 279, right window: 316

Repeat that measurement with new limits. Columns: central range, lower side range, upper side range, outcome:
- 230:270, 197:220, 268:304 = -0.229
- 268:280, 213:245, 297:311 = 0.293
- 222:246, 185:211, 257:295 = -0.247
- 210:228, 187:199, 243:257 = -0.106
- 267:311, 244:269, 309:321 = 0.146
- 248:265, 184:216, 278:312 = -0.206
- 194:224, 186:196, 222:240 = 0.180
